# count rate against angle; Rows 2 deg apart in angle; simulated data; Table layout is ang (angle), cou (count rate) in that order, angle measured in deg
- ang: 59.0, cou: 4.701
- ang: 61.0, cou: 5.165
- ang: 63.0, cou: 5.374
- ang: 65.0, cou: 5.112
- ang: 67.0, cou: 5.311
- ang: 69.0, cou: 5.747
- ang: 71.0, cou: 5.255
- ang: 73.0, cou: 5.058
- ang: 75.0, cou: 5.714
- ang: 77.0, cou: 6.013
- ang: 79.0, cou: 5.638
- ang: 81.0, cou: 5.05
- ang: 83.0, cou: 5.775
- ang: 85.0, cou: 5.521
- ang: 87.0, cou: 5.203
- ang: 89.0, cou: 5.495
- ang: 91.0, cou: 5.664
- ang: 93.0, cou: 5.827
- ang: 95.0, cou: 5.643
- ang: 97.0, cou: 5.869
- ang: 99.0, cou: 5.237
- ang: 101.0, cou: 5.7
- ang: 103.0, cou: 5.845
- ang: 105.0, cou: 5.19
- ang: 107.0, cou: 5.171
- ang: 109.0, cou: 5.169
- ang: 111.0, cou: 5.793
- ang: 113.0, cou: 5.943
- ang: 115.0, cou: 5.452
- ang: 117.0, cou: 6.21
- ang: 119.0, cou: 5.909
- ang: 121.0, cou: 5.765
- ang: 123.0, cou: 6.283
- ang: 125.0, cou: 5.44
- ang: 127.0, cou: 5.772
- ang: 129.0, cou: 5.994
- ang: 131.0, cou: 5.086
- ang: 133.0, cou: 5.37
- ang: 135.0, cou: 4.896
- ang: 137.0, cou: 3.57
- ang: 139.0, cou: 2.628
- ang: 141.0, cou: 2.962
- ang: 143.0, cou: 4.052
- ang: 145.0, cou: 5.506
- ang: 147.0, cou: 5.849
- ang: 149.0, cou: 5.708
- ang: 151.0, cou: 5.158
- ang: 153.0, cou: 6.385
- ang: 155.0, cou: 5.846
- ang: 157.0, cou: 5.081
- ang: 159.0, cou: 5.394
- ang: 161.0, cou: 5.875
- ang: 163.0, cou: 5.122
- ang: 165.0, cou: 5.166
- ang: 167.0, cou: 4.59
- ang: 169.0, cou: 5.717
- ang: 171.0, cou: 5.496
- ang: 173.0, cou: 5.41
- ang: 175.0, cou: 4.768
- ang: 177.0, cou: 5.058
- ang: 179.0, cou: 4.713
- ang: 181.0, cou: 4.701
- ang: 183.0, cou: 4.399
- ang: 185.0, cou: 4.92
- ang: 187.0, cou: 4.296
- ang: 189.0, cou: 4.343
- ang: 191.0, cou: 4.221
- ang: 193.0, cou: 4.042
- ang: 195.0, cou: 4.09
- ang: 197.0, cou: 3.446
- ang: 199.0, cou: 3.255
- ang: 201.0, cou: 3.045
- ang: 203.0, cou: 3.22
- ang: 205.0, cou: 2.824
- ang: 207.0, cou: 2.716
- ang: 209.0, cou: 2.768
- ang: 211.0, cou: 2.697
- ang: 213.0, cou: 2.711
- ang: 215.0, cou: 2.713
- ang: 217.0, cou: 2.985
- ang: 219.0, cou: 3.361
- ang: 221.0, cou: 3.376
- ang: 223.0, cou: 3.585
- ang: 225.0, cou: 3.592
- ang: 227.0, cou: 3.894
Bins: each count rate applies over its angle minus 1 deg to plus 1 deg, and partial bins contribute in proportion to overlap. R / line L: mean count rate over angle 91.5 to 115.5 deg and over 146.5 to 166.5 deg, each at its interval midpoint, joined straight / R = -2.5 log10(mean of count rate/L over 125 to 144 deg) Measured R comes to 0.22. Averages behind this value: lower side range 5.57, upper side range 5.53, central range 4.53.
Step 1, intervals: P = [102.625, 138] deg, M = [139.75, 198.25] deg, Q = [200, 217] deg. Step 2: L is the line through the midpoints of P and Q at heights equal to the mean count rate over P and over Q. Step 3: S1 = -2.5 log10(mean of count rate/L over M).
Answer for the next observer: -0.218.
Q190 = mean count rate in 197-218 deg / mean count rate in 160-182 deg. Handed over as 0.6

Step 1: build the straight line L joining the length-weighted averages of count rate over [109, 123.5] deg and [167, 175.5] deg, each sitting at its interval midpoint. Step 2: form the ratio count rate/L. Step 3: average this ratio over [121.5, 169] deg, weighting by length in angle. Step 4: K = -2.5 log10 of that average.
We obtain 0.08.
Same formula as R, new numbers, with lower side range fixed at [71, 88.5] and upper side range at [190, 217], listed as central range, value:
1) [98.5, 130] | -0.18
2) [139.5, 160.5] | -0.23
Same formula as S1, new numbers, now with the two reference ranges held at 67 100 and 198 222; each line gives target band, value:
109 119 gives -0.177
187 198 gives -0.213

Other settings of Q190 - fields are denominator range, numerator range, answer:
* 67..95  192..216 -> 0.57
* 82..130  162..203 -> 0.80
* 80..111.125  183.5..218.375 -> 0.63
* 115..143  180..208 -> 0.76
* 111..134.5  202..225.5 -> 0.53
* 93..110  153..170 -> 0.98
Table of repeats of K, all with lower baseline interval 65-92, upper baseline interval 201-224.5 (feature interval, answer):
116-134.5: -0.23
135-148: 0.04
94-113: -0.11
